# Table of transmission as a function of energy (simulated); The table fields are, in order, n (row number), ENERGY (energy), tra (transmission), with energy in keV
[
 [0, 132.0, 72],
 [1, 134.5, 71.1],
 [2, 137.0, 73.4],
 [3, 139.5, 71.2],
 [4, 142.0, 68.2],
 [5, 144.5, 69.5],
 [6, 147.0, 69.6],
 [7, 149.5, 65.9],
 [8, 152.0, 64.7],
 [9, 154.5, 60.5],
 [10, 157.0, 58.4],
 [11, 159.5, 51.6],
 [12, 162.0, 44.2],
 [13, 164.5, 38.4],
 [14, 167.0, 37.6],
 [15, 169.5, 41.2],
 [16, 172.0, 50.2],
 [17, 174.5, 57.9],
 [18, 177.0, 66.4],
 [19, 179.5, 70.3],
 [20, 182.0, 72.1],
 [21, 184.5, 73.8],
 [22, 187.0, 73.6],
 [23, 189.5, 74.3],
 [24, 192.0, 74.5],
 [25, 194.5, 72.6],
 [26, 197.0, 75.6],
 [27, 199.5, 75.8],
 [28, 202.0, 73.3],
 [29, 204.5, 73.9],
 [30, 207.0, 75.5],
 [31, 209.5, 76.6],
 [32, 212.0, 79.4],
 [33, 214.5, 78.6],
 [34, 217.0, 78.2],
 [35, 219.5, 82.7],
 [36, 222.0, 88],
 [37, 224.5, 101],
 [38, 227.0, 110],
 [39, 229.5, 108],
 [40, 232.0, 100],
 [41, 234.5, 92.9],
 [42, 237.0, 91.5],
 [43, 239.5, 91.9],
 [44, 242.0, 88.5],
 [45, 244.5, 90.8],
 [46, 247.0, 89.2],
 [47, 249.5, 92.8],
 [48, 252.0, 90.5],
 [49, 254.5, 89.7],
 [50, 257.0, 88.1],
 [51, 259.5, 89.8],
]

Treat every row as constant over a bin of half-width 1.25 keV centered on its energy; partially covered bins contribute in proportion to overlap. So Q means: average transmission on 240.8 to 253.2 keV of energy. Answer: 90.4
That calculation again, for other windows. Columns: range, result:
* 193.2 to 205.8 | 74.2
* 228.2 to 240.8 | 96.9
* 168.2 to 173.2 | 45.6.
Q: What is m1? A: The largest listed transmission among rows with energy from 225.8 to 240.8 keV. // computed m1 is 110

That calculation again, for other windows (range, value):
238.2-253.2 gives 92.8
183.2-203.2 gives 75.8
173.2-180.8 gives 70.3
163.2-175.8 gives 57.9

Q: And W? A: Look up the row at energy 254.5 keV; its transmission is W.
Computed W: 89.7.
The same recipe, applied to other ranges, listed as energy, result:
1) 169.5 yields 41.2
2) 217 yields 78.2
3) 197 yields 75.6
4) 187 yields 73.6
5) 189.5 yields 74.3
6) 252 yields 90.5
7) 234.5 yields 92.9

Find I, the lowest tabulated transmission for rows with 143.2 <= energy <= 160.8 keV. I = 51.6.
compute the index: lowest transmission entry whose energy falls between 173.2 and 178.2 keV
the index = 57.9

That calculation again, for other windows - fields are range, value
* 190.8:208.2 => 72.6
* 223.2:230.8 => 101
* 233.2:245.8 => 88.5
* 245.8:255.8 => 89.2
